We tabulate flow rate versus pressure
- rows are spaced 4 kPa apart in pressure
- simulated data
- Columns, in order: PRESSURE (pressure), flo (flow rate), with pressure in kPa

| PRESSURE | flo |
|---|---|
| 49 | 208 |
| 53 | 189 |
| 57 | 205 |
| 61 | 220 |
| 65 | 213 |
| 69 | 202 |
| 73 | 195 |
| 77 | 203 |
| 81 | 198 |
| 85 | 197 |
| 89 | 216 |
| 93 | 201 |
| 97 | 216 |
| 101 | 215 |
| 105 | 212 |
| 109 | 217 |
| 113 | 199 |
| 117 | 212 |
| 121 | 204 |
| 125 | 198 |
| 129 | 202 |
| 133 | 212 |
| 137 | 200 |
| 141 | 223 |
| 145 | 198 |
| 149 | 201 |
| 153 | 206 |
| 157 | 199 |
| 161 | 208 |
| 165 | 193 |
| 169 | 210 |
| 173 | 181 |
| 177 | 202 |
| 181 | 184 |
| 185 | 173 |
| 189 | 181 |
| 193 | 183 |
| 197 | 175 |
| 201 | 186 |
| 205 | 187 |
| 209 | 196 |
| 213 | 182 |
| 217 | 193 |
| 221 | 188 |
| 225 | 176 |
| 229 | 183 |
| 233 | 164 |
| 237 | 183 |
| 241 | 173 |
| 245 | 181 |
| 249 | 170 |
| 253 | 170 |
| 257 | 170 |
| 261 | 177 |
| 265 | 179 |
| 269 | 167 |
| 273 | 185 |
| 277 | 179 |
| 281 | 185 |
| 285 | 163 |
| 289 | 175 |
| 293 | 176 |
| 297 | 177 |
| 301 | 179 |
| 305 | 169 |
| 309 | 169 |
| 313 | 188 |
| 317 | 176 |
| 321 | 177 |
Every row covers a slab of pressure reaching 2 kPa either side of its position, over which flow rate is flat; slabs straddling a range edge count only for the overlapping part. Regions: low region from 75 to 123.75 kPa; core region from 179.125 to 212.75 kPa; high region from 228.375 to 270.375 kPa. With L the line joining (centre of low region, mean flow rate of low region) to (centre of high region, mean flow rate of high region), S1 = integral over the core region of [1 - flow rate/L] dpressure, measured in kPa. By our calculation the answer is 0.5 kPa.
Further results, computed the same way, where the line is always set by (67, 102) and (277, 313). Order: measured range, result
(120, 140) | -0.6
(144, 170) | -1.0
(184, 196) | 0.7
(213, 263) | 1.5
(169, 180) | -0.1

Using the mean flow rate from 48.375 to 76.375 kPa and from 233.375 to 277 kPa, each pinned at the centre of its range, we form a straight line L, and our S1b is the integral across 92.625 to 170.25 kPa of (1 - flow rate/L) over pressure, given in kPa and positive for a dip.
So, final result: -5.0 kPa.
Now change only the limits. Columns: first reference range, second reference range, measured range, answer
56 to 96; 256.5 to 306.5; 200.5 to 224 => -0.3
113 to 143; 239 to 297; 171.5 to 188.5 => 0.9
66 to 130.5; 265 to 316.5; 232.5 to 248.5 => 0.7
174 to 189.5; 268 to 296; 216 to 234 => 0.0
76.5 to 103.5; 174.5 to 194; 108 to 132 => -0.6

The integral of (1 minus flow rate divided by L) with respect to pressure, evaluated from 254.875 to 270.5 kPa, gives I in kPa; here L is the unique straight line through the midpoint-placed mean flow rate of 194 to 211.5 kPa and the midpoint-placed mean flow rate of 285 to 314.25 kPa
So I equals 0.5 kPa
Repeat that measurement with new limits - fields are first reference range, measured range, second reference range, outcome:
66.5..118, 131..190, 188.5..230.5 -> -1.4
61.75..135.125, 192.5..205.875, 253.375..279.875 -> 0.4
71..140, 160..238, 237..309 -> 1.1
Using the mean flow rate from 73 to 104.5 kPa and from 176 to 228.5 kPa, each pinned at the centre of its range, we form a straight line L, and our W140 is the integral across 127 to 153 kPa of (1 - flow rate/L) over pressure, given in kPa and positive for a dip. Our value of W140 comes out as -1.3 kPa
